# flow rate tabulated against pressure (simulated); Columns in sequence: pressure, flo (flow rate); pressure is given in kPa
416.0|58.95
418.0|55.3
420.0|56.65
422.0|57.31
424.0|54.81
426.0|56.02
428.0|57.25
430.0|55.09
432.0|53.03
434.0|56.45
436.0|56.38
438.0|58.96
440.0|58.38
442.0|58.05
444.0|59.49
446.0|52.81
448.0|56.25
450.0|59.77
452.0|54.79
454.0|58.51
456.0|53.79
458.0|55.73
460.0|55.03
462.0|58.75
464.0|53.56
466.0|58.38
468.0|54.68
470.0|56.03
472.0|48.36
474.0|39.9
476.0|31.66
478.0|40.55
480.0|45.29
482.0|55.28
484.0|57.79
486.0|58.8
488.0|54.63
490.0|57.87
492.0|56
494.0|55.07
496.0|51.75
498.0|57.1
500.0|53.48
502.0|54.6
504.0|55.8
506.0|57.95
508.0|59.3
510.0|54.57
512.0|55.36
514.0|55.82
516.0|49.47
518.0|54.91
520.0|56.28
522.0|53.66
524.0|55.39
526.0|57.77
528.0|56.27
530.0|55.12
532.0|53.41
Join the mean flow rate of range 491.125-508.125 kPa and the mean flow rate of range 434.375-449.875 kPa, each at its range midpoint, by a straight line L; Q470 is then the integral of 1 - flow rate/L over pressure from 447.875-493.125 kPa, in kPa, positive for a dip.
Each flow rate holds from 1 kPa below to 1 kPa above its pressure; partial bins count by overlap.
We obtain 2.7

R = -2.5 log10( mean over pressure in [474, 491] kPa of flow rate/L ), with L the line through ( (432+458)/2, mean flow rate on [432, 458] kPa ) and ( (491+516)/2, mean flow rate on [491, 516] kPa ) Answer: 0.13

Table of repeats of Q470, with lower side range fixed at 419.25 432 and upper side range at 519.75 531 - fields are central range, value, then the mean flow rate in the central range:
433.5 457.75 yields -0.46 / 56.9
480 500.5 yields 0.17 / 55.3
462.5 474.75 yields 0.77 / 52.3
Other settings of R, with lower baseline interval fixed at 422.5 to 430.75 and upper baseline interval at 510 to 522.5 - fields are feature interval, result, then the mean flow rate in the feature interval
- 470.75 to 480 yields 0.317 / 41.1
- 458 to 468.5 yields -0.017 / 56.1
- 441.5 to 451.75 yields -0.029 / 57.1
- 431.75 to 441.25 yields -0.024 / 57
